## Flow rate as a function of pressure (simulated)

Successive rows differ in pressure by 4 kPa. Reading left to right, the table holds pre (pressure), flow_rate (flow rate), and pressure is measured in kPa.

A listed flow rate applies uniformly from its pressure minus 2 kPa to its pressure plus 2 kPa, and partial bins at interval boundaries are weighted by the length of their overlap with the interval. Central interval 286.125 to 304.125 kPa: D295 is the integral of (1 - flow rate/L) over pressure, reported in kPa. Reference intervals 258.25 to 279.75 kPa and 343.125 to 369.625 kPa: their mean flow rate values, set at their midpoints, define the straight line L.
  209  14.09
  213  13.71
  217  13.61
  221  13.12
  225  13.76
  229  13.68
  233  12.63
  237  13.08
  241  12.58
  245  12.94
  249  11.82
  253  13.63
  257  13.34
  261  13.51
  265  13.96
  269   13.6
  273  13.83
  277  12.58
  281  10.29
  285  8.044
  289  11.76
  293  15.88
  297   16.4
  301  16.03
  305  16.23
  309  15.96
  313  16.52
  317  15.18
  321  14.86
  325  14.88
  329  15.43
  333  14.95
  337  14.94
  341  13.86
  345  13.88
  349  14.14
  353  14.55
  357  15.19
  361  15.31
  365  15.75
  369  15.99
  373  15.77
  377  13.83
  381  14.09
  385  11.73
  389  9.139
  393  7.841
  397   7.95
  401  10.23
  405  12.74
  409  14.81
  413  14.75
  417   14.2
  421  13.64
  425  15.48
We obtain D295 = -1.2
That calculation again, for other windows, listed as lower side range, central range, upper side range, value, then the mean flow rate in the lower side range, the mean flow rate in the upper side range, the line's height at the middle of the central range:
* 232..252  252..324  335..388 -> -3.4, 12.7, 14.4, 13.3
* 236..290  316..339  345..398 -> -3.6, 12.5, 13.3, 13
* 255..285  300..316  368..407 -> -4.8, 12.7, 11.8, 12.4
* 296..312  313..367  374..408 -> -3.2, 16.2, 11.2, 14.1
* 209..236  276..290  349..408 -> 3.0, 13.5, 12.9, 13.3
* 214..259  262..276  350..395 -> -0.5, 13.1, 13.6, 13.2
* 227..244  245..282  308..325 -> 2.2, 13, 15.5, 13.9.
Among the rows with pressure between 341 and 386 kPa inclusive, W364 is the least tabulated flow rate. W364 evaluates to 11.73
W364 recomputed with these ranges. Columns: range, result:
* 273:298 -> 8.044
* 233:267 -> 11.82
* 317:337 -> 14.86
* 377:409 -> 7.841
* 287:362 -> 11.76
